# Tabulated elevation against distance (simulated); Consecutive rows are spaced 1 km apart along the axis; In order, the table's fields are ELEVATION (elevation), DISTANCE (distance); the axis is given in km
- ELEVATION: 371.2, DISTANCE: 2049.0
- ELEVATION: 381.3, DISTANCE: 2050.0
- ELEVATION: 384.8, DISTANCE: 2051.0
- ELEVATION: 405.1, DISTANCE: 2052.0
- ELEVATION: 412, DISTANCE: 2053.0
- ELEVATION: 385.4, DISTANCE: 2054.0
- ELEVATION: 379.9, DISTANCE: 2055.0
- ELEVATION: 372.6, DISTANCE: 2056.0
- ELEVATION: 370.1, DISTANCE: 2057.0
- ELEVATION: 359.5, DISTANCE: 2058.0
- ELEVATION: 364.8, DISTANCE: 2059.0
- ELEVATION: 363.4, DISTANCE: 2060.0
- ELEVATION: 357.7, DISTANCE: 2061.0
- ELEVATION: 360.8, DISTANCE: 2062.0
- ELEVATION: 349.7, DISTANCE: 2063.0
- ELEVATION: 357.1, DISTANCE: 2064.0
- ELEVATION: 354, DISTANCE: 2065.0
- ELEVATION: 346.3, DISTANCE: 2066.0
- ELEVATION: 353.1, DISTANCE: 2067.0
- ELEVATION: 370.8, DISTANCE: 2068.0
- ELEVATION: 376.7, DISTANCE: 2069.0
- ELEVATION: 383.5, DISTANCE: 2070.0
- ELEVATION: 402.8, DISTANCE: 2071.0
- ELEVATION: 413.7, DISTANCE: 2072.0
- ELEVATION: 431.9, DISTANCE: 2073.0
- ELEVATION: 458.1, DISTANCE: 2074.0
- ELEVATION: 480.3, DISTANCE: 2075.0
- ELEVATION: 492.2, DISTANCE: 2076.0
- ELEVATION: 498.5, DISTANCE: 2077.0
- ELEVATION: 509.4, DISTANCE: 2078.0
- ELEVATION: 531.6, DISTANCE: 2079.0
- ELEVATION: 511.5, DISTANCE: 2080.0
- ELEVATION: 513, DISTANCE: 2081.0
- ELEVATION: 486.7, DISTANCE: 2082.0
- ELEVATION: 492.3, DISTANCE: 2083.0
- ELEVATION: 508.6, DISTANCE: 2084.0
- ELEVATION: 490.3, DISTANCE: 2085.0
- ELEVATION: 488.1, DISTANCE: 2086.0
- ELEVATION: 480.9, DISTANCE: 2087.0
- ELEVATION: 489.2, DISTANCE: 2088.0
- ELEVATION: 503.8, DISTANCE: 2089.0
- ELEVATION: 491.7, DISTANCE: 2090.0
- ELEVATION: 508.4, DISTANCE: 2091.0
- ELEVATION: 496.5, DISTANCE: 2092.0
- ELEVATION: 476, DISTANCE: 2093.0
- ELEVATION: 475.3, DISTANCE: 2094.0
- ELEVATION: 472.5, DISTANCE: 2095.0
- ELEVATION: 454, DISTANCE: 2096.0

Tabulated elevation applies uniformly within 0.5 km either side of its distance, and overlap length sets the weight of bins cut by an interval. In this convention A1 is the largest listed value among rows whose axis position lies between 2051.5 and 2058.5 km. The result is 412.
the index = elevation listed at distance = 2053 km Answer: 412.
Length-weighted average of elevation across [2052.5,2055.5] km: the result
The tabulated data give 392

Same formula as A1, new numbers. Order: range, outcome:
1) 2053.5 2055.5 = 385.4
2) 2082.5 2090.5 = 508.6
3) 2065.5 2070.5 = 383.5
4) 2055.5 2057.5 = 372.6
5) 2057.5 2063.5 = 364.8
